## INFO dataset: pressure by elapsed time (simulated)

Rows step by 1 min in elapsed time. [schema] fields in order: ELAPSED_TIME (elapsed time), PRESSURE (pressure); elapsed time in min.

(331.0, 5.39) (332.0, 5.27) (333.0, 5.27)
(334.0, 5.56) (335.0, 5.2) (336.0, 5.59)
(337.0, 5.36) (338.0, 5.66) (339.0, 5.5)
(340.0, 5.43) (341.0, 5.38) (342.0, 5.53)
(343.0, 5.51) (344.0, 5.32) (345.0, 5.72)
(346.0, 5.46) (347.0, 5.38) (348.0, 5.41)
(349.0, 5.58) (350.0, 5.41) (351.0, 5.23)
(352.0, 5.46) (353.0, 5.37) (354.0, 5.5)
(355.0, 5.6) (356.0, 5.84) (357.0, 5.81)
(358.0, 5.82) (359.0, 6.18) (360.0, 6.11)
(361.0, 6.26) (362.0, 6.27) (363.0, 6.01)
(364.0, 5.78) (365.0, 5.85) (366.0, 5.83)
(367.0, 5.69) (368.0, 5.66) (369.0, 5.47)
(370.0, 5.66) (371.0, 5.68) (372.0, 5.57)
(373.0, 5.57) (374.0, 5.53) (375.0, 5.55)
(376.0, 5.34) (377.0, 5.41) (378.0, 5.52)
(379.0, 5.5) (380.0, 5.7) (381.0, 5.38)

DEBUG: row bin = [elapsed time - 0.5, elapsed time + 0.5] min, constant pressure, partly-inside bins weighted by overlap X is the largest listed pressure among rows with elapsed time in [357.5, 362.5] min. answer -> 6.27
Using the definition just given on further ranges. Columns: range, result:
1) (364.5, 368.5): 5.85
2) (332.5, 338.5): 5.66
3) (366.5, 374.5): 5.69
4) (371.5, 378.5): 5.57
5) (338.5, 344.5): 5.53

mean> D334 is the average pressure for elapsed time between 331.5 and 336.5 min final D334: 5.38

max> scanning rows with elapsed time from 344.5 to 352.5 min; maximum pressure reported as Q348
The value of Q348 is 5.72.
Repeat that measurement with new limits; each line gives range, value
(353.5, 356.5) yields 5.84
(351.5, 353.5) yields 5.46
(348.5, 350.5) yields 5.58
